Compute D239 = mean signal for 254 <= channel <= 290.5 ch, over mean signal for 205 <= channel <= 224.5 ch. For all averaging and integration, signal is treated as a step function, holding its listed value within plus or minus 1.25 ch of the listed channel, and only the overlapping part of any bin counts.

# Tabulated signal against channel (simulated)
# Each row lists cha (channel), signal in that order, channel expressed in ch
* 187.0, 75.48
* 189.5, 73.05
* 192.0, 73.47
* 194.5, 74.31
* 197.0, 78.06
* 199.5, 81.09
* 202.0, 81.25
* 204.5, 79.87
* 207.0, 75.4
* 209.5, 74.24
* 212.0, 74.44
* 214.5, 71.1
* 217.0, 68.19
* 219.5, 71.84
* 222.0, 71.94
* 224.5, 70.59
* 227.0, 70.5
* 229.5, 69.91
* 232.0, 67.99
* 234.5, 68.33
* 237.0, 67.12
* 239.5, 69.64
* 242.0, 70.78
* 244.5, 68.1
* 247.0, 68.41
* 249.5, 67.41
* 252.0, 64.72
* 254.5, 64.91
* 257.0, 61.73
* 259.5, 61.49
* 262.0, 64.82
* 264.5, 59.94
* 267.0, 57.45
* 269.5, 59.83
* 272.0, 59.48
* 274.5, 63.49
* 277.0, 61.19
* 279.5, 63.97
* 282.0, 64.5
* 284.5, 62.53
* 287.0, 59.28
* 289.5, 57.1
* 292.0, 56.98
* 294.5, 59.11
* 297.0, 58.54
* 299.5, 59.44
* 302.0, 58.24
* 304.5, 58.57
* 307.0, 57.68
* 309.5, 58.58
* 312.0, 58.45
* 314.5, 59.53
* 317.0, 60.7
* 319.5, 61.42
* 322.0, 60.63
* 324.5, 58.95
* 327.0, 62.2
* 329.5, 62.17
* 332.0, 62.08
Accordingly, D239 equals 0.85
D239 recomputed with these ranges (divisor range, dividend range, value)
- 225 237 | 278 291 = 0.89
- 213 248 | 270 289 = 0.89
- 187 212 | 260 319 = 0.78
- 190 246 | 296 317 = 0.81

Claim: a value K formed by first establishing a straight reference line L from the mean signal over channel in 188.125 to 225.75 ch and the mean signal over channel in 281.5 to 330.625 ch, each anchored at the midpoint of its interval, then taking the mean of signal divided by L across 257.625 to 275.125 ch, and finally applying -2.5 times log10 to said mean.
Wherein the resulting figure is 0.082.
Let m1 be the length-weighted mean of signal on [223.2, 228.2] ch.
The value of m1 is 70.6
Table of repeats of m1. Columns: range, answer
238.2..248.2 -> 69.2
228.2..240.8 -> 68.6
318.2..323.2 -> 61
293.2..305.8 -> 58.8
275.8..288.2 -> 62.3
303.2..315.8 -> 58.6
